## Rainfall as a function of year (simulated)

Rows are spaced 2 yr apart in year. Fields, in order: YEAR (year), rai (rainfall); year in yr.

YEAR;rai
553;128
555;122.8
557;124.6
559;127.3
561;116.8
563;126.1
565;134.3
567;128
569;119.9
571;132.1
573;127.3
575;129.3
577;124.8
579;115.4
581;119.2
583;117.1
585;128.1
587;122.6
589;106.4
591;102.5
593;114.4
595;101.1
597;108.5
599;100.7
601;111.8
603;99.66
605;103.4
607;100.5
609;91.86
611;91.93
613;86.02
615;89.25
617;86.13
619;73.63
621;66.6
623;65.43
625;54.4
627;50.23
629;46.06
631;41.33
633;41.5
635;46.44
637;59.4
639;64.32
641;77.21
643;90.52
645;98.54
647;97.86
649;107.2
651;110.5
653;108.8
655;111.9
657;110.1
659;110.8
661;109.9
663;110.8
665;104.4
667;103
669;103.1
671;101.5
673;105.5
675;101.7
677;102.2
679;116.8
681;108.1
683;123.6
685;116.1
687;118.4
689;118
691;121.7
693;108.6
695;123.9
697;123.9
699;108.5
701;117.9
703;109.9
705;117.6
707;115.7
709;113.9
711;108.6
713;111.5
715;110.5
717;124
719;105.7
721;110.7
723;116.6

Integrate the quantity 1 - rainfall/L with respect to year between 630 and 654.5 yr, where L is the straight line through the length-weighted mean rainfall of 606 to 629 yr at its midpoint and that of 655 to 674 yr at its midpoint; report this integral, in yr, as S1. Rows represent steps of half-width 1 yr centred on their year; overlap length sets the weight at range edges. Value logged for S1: 3.8 yr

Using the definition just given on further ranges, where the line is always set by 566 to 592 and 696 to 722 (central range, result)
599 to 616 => 3.19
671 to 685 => 0.72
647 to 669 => 1.62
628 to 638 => 6.02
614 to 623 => 3.14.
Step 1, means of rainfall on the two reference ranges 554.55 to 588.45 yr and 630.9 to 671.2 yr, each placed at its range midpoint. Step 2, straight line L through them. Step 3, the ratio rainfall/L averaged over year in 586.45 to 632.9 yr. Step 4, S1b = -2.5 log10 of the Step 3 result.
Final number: 0.26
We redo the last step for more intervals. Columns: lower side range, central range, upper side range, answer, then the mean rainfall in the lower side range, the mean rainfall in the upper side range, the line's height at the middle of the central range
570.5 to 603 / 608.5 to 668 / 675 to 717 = 0.349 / 116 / 115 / 115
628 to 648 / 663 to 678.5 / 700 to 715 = -0.177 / 66.3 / 113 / 88.5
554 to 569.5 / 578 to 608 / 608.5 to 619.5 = -0.081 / 125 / 86.8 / 102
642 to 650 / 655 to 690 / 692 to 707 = -0.027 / 98.5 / 116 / 107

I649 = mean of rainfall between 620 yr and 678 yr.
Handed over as 86.2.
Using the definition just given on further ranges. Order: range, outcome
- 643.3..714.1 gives 111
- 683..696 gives 118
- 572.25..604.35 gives 114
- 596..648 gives 78.6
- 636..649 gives 83.3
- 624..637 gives 47.6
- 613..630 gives 67.6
